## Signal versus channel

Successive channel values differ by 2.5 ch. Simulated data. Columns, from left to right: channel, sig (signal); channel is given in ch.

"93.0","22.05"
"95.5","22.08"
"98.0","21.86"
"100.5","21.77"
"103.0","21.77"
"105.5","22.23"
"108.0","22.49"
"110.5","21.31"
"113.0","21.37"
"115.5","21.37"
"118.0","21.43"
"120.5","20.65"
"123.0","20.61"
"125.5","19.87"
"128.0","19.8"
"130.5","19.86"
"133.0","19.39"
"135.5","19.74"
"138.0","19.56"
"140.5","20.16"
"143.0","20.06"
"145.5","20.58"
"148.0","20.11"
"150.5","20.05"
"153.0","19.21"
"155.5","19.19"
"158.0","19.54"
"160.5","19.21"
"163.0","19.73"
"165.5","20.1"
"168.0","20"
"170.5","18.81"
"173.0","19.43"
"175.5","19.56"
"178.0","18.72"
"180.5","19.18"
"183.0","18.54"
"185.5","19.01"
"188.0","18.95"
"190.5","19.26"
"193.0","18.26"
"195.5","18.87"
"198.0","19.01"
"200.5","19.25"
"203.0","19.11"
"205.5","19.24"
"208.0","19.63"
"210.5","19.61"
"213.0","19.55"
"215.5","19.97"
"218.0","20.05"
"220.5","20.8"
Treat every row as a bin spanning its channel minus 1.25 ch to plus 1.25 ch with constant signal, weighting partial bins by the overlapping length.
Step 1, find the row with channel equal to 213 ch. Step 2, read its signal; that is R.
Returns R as 19.55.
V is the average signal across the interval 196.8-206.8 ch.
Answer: 19.2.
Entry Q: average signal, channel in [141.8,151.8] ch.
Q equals 20.2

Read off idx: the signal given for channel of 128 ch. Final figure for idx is 19.8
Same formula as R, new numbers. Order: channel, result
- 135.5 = 19.74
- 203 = 19.11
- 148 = 20.11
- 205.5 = 19.24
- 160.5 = 19.21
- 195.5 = 18.87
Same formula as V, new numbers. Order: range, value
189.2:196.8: 18.8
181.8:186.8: 18.8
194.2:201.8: 19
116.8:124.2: 20.9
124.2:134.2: 19.7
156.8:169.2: 19.7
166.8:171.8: 19.4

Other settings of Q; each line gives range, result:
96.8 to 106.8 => 21.9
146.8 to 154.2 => 19.8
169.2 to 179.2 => 19.1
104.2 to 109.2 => 22.4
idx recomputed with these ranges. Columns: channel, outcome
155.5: 19.19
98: 21.86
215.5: 19.97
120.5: 20.65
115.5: 21.37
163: 19.73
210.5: 19.61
